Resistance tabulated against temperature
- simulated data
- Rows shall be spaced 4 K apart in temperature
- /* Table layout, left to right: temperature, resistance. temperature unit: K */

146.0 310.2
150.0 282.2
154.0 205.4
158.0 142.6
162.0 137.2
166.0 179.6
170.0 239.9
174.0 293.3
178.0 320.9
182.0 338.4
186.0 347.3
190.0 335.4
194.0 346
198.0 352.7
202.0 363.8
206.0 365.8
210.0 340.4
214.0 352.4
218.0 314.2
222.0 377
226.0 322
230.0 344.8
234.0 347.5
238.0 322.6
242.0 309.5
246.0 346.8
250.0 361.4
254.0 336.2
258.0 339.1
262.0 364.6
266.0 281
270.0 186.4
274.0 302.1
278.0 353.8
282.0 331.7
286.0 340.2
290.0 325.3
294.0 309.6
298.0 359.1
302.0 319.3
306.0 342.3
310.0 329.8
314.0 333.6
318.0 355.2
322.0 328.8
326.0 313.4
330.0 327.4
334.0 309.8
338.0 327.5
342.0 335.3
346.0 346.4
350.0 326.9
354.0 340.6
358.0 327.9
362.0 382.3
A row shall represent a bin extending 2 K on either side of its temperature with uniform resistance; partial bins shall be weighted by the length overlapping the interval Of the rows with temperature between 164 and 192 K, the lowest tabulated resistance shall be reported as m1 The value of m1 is 179.6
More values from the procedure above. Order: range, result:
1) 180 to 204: 335.4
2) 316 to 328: 313.4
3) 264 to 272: 186.4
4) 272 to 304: 302.1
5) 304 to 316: 329.8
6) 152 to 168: 137.2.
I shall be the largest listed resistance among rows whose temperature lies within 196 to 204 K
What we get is 363.8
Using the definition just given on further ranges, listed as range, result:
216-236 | 377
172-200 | 352.7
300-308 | 342.3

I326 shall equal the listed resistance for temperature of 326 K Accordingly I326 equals 313.4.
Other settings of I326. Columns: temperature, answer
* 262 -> 364.6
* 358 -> 327.9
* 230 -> 344.8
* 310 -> 329.8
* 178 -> 320.9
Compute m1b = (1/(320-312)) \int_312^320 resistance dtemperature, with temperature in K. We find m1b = 344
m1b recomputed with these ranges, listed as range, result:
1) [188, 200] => 345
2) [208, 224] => 346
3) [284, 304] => 331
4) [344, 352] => 337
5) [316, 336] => 327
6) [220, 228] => 350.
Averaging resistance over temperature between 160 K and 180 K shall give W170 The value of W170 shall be 234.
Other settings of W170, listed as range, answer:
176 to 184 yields 330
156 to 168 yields 153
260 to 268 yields 323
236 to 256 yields 335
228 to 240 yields 338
